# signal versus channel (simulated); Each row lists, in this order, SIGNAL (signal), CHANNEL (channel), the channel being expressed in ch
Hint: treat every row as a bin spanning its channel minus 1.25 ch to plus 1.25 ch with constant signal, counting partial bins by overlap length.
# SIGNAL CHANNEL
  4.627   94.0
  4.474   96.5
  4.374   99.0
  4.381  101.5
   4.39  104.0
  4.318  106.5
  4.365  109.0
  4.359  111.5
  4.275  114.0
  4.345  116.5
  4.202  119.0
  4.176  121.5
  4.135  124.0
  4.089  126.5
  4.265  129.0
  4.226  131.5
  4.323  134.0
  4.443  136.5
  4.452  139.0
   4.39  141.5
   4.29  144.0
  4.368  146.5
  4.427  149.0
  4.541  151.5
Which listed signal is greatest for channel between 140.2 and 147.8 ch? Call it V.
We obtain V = 4.39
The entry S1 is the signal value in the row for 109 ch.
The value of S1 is 4.365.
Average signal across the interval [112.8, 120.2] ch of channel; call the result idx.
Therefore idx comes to 4.27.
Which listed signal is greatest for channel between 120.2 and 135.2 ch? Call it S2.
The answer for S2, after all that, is 4.323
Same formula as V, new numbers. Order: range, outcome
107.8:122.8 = 4.365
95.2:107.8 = 4.474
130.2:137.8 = 4.443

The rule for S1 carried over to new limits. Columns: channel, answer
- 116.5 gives 4.345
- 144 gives 4.29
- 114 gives 4.275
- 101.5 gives 4.381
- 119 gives 4.202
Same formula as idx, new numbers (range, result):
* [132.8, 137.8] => 4.38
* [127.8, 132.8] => 4.25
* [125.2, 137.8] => 4.27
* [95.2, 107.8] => 4.39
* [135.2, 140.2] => 4.45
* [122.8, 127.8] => 4.11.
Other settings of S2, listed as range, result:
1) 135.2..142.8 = 4.452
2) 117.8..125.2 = 4.202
